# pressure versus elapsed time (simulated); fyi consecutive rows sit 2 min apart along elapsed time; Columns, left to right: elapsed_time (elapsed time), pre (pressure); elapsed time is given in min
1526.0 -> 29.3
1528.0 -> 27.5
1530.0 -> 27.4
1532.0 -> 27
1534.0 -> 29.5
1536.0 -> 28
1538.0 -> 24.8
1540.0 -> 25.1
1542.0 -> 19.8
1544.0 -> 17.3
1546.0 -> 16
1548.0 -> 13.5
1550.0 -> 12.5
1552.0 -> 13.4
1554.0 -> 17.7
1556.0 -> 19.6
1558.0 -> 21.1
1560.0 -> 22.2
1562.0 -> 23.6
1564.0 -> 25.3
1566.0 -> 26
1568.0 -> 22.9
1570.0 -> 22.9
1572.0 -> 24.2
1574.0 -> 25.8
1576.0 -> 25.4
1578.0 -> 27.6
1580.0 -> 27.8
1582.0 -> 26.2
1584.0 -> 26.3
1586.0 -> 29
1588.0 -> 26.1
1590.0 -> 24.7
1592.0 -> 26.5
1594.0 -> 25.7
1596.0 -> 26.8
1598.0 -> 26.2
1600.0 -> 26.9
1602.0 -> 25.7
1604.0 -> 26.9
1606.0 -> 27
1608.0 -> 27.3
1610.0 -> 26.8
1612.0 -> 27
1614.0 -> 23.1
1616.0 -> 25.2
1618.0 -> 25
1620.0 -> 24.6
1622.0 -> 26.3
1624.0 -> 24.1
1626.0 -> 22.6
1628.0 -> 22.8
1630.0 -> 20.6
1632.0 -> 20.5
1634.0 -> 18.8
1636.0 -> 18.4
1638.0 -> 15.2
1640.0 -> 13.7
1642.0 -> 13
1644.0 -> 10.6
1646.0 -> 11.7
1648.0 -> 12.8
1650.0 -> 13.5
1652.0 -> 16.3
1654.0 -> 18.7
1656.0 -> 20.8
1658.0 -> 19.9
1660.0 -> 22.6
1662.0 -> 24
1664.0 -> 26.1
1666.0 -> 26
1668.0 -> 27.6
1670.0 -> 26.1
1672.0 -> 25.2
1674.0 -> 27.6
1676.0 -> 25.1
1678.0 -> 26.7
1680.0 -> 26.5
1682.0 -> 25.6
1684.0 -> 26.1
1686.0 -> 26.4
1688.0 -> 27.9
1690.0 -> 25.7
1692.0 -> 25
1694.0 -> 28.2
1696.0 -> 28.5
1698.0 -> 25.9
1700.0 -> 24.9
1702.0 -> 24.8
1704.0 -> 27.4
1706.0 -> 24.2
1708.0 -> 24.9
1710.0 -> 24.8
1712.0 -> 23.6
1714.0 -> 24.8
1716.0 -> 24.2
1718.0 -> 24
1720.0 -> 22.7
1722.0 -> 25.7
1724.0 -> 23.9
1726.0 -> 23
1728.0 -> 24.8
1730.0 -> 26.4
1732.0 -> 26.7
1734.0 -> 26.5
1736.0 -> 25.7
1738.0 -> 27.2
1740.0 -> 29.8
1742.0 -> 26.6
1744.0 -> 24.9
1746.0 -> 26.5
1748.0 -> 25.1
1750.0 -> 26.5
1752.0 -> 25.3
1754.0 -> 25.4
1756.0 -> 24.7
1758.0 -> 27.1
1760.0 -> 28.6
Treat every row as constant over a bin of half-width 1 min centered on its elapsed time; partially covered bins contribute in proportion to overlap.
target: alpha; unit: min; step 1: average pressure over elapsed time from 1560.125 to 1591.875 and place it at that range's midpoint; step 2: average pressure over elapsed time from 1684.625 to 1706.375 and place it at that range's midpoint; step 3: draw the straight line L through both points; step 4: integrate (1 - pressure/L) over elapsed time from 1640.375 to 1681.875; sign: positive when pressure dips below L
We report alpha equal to 8.1 min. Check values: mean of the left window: 25.5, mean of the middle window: 21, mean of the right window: 26.3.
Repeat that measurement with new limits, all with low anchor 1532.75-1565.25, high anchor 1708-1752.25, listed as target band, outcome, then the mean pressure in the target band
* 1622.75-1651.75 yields 7.38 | 17.1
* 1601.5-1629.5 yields -3.54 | 25.2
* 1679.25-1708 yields -2.05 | 26.2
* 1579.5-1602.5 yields -4.98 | 26.5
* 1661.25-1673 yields -1.05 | 25.9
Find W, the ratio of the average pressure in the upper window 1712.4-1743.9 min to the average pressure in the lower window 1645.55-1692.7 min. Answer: 1.1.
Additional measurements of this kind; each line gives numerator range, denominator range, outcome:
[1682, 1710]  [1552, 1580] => 1.12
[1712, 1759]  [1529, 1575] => 1.16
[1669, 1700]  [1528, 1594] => 1.13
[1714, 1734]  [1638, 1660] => 1.60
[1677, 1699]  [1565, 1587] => 1.03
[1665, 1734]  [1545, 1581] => 1.19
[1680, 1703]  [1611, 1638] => 1.16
